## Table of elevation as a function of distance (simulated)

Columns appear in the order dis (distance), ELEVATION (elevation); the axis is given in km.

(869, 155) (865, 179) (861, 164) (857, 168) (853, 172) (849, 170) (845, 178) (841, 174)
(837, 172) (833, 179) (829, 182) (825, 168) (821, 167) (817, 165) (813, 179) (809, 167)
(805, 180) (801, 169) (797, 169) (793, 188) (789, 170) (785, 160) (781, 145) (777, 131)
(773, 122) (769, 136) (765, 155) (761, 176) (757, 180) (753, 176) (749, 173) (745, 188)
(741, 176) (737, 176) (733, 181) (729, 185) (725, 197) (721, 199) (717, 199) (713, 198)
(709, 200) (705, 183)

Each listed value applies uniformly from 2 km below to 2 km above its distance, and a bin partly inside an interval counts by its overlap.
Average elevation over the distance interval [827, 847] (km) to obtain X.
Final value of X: 177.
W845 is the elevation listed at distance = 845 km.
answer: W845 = 178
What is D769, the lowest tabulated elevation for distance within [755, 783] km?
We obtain 122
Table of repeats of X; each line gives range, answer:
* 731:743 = 178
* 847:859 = 170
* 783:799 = 172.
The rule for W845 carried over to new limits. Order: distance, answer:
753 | 176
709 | 200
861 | 164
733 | 181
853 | 172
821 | 167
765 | 155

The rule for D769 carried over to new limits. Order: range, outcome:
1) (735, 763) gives 173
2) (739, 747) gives 176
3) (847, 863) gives 164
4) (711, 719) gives 198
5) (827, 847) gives 172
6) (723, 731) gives 185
